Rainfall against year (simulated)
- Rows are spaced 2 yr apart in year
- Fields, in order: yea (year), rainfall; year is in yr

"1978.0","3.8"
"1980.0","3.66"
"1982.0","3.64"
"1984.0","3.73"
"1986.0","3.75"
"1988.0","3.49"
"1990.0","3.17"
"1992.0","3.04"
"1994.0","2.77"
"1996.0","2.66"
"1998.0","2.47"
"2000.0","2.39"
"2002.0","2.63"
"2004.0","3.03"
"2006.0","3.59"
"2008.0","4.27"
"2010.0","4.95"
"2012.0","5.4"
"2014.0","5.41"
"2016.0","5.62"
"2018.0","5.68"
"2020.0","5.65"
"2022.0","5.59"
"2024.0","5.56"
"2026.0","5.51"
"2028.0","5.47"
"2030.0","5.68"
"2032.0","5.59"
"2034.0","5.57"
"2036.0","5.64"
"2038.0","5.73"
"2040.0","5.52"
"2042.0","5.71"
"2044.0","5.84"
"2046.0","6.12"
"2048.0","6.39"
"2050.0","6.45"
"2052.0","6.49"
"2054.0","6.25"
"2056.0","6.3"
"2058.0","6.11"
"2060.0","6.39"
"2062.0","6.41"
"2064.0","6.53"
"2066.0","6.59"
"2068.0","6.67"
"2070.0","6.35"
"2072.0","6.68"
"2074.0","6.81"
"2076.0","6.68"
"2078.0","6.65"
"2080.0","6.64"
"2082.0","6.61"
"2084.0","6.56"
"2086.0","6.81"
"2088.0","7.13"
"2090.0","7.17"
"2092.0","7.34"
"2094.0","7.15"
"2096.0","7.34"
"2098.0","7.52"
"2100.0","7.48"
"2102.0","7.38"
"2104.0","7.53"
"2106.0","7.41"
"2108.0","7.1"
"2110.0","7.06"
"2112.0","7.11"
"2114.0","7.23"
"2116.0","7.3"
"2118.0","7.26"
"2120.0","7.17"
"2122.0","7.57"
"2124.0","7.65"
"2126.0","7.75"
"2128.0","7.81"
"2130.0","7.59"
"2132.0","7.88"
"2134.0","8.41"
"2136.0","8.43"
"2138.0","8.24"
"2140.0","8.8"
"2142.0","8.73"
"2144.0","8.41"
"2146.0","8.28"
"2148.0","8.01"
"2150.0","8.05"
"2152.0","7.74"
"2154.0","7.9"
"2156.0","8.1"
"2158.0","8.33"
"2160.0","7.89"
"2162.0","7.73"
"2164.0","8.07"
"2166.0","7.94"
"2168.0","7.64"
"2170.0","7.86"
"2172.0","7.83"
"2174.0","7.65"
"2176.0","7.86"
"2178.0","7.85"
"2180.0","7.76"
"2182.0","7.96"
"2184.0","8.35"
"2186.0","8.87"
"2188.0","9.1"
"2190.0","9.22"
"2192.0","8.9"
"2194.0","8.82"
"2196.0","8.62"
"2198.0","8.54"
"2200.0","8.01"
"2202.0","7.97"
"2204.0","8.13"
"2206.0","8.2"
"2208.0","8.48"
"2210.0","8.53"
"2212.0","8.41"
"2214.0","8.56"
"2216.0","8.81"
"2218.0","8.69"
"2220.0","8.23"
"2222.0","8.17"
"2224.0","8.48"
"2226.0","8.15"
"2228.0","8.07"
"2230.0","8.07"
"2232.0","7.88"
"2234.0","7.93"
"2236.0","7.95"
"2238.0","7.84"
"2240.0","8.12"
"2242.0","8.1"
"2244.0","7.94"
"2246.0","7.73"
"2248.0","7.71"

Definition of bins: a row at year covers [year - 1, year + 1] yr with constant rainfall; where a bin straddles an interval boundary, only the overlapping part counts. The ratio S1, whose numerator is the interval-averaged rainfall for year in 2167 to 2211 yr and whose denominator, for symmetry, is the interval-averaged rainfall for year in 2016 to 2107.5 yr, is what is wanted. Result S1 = 1.3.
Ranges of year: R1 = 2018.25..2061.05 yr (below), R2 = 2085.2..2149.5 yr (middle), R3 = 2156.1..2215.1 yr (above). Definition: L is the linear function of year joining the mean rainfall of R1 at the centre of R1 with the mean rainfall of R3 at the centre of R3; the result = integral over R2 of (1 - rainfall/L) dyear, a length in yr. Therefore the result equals -4.4 yr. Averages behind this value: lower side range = 5.88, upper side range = 8.24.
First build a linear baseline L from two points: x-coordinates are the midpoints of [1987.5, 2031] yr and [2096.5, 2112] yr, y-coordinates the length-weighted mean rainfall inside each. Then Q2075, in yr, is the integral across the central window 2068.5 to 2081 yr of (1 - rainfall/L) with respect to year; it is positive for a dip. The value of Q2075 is -0.5 yr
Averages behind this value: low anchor 4.28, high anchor 7.34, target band 6.64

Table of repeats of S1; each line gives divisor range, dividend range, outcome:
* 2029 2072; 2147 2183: 1.29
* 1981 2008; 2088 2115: 2.32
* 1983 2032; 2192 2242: 1.95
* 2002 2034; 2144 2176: 1.57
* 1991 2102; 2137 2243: 1.43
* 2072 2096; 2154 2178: 1.15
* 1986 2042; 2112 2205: 1.78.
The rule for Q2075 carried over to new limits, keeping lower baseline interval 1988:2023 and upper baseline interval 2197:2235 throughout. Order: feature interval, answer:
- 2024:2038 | -3.30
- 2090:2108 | -4.46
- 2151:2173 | -2.24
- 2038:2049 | -2.58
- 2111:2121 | -1.55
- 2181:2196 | -1.97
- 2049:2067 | -4.70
